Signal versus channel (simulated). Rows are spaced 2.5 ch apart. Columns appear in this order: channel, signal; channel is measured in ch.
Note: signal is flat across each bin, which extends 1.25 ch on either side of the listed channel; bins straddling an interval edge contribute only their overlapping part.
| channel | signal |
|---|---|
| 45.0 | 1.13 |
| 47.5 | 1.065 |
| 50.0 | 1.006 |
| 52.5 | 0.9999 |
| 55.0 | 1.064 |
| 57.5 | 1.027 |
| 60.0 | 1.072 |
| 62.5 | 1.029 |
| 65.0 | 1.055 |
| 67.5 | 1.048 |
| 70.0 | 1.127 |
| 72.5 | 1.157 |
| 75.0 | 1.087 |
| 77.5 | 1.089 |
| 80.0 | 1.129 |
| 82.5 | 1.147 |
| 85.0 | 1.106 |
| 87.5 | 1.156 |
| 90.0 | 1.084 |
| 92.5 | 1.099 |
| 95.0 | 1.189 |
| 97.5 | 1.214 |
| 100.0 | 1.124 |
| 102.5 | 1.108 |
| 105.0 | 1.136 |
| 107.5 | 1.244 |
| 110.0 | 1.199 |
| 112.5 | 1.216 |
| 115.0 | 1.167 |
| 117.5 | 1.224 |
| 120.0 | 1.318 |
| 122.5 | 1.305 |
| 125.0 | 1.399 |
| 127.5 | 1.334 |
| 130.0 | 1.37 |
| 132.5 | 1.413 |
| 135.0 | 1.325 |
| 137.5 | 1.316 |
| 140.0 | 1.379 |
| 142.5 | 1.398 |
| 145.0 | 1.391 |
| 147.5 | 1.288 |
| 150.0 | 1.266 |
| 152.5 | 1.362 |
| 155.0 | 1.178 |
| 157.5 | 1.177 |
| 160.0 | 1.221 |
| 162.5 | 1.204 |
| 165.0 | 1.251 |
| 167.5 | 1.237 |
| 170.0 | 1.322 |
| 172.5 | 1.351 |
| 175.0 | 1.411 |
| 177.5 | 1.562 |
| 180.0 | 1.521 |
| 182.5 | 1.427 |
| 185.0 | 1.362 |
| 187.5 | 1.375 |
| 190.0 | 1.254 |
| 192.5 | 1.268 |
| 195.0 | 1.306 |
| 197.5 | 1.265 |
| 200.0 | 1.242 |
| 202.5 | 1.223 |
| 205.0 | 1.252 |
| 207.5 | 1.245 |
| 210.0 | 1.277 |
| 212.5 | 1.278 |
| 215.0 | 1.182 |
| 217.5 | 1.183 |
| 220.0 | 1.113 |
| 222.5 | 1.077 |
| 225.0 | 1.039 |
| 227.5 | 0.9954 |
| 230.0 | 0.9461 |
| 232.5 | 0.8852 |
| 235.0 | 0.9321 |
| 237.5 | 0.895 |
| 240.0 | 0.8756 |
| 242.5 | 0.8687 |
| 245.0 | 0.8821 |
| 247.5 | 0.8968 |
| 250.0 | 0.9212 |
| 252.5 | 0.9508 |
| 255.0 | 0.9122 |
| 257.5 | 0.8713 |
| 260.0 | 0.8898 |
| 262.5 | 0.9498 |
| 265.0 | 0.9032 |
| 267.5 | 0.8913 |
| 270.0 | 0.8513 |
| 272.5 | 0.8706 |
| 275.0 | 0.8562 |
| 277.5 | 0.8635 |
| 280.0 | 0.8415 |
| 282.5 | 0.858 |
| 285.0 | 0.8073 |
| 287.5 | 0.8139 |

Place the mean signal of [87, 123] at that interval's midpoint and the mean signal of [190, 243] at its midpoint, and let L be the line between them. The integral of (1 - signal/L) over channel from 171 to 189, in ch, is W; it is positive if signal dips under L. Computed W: -4.52 ch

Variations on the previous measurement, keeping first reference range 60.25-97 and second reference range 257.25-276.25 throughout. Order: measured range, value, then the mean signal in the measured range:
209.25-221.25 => -3.2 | 1.2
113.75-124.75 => -2.1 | 1.27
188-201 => -4.0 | 1.27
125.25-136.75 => -3.5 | 1.36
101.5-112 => -1.0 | 1.18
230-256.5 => 0.3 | 0.904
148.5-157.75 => -2.1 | 1.25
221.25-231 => -0.9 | 1.02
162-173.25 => -3.0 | 1.27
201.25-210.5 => -2.8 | 1.25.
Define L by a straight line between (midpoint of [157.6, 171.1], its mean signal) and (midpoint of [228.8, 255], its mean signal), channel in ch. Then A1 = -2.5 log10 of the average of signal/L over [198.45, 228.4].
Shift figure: -0.15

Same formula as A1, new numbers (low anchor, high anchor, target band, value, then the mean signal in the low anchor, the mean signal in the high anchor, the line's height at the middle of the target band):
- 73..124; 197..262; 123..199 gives -0.20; 1.17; 1.04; 1.11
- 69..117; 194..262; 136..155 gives -0.20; 1.15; 1.05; 1.11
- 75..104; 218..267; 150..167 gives -0.18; 1.13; 0.94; 1.04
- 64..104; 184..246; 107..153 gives -0.17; 1.12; 1.13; 1.12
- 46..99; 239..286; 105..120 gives -0.16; 1.09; 0.883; 1.05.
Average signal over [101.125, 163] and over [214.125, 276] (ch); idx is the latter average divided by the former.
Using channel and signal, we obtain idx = 0.74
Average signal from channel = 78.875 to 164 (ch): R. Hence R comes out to 1.24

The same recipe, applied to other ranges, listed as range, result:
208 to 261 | 0.998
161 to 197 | 1.34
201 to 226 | 1.19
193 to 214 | 1.26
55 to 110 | 1.12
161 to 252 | 1.17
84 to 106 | 1.14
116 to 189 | 1.33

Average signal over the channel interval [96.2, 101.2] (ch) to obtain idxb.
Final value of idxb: 1.17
